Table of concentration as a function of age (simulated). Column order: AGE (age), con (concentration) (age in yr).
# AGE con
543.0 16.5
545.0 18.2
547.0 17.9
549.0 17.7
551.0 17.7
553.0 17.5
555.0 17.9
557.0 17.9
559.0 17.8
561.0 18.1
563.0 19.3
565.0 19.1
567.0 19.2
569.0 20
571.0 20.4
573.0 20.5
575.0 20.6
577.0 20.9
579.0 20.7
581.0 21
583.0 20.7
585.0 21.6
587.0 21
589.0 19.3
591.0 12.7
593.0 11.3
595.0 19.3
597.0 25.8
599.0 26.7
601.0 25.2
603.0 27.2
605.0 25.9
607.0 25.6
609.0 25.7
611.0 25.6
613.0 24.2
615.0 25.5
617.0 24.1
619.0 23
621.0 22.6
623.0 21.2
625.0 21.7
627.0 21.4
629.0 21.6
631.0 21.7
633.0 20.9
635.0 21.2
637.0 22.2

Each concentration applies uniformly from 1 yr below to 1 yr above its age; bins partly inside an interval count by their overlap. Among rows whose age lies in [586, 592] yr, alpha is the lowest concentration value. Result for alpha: 12.7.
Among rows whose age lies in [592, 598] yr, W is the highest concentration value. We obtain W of 25.8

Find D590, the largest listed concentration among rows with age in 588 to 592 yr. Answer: 19.3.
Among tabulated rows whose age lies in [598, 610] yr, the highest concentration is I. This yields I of 27.2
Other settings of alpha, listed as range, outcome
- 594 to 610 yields 19.3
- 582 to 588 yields 20.7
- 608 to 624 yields 21.2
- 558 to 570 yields 17.8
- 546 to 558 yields 17.5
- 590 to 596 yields 11.3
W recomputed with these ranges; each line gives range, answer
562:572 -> 20.4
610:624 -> 25.6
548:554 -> 17.7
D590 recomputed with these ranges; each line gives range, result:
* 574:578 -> 20.9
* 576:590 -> 21.6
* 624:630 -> 21.7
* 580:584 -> 21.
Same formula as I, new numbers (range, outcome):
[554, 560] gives 17.9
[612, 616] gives 25.5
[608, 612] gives 25.7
